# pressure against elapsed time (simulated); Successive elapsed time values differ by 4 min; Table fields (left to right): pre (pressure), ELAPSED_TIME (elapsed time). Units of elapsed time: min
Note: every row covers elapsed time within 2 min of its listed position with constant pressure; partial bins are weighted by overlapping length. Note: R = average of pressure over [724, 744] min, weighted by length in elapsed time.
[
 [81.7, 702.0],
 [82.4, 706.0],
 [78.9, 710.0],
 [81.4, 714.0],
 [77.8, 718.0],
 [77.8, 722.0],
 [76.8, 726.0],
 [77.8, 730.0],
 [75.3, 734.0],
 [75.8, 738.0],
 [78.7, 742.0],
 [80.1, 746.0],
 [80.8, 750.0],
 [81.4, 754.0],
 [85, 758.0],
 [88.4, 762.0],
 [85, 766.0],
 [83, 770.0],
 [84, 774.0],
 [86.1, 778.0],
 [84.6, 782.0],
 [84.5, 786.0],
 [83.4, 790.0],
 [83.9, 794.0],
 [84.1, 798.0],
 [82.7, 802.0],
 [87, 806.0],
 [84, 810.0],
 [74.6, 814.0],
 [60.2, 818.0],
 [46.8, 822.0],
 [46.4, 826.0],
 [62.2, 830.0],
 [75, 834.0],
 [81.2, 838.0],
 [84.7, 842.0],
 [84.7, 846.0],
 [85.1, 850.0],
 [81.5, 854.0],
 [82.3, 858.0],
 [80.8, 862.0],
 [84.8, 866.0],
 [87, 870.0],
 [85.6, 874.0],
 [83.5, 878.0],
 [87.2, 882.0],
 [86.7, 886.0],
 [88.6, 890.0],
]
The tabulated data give 76.9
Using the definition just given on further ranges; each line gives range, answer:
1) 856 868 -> 82.6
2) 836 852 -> 83.9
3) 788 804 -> 83.5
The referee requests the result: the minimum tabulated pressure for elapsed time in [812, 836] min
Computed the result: 46.4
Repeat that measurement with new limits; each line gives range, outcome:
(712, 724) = 77.8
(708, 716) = 78.9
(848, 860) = 81.5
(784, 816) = 74.6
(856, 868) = 80.8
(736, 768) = 75.8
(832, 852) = 75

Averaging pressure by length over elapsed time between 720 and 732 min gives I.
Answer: 77.5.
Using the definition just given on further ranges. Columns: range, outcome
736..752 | 78.9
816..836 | 58.1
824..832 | 54.3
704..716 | 80.9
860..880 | 84.3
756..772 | 85.3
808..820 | 72.9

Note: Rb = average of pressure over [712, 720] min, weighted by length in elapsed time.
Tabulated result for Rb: 79.6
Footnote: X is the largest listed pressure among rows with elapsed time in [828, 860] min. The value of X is 85.1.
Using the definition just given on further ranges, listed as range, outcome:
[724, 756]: 81.4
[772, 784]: 86.1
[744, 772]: 88.4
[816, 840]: 81.2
